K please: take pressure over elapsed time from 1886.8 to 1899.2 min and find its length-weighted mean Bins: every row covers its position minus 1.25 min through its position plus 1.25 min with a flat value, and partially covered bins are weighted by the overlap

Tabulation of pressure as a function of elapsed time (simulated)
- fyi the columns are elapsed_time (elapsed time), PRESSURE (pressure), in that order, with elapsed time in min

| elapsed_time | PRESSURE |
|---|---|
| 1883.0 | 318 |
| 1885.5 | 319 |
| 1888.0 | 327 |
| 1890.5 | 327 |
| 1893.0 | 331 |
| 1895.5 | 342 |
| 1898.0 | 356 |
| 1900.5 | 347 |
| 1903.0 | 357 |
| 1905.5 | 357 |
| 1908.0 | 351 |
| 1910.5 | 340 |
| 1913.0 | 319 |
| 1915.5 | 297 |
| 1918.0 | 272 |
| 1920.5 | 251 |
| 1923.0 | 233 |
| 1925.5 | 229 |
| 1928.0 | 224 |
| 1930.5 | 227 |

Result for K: 337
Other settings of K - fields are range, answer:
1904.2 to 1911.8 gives 349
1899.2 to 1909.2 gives 353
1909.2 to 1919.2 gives 307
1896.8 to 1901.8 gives 352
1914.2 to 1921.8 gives 273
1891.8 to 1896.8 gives 337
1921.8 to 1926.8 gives 231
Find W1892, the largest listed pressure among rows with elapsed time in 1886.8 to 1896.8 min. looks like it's 342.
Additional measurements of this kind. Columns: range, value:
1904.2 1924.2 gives 357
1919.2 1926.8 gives 251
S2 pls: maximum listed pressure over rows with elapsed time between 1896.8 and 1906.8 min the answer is 357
